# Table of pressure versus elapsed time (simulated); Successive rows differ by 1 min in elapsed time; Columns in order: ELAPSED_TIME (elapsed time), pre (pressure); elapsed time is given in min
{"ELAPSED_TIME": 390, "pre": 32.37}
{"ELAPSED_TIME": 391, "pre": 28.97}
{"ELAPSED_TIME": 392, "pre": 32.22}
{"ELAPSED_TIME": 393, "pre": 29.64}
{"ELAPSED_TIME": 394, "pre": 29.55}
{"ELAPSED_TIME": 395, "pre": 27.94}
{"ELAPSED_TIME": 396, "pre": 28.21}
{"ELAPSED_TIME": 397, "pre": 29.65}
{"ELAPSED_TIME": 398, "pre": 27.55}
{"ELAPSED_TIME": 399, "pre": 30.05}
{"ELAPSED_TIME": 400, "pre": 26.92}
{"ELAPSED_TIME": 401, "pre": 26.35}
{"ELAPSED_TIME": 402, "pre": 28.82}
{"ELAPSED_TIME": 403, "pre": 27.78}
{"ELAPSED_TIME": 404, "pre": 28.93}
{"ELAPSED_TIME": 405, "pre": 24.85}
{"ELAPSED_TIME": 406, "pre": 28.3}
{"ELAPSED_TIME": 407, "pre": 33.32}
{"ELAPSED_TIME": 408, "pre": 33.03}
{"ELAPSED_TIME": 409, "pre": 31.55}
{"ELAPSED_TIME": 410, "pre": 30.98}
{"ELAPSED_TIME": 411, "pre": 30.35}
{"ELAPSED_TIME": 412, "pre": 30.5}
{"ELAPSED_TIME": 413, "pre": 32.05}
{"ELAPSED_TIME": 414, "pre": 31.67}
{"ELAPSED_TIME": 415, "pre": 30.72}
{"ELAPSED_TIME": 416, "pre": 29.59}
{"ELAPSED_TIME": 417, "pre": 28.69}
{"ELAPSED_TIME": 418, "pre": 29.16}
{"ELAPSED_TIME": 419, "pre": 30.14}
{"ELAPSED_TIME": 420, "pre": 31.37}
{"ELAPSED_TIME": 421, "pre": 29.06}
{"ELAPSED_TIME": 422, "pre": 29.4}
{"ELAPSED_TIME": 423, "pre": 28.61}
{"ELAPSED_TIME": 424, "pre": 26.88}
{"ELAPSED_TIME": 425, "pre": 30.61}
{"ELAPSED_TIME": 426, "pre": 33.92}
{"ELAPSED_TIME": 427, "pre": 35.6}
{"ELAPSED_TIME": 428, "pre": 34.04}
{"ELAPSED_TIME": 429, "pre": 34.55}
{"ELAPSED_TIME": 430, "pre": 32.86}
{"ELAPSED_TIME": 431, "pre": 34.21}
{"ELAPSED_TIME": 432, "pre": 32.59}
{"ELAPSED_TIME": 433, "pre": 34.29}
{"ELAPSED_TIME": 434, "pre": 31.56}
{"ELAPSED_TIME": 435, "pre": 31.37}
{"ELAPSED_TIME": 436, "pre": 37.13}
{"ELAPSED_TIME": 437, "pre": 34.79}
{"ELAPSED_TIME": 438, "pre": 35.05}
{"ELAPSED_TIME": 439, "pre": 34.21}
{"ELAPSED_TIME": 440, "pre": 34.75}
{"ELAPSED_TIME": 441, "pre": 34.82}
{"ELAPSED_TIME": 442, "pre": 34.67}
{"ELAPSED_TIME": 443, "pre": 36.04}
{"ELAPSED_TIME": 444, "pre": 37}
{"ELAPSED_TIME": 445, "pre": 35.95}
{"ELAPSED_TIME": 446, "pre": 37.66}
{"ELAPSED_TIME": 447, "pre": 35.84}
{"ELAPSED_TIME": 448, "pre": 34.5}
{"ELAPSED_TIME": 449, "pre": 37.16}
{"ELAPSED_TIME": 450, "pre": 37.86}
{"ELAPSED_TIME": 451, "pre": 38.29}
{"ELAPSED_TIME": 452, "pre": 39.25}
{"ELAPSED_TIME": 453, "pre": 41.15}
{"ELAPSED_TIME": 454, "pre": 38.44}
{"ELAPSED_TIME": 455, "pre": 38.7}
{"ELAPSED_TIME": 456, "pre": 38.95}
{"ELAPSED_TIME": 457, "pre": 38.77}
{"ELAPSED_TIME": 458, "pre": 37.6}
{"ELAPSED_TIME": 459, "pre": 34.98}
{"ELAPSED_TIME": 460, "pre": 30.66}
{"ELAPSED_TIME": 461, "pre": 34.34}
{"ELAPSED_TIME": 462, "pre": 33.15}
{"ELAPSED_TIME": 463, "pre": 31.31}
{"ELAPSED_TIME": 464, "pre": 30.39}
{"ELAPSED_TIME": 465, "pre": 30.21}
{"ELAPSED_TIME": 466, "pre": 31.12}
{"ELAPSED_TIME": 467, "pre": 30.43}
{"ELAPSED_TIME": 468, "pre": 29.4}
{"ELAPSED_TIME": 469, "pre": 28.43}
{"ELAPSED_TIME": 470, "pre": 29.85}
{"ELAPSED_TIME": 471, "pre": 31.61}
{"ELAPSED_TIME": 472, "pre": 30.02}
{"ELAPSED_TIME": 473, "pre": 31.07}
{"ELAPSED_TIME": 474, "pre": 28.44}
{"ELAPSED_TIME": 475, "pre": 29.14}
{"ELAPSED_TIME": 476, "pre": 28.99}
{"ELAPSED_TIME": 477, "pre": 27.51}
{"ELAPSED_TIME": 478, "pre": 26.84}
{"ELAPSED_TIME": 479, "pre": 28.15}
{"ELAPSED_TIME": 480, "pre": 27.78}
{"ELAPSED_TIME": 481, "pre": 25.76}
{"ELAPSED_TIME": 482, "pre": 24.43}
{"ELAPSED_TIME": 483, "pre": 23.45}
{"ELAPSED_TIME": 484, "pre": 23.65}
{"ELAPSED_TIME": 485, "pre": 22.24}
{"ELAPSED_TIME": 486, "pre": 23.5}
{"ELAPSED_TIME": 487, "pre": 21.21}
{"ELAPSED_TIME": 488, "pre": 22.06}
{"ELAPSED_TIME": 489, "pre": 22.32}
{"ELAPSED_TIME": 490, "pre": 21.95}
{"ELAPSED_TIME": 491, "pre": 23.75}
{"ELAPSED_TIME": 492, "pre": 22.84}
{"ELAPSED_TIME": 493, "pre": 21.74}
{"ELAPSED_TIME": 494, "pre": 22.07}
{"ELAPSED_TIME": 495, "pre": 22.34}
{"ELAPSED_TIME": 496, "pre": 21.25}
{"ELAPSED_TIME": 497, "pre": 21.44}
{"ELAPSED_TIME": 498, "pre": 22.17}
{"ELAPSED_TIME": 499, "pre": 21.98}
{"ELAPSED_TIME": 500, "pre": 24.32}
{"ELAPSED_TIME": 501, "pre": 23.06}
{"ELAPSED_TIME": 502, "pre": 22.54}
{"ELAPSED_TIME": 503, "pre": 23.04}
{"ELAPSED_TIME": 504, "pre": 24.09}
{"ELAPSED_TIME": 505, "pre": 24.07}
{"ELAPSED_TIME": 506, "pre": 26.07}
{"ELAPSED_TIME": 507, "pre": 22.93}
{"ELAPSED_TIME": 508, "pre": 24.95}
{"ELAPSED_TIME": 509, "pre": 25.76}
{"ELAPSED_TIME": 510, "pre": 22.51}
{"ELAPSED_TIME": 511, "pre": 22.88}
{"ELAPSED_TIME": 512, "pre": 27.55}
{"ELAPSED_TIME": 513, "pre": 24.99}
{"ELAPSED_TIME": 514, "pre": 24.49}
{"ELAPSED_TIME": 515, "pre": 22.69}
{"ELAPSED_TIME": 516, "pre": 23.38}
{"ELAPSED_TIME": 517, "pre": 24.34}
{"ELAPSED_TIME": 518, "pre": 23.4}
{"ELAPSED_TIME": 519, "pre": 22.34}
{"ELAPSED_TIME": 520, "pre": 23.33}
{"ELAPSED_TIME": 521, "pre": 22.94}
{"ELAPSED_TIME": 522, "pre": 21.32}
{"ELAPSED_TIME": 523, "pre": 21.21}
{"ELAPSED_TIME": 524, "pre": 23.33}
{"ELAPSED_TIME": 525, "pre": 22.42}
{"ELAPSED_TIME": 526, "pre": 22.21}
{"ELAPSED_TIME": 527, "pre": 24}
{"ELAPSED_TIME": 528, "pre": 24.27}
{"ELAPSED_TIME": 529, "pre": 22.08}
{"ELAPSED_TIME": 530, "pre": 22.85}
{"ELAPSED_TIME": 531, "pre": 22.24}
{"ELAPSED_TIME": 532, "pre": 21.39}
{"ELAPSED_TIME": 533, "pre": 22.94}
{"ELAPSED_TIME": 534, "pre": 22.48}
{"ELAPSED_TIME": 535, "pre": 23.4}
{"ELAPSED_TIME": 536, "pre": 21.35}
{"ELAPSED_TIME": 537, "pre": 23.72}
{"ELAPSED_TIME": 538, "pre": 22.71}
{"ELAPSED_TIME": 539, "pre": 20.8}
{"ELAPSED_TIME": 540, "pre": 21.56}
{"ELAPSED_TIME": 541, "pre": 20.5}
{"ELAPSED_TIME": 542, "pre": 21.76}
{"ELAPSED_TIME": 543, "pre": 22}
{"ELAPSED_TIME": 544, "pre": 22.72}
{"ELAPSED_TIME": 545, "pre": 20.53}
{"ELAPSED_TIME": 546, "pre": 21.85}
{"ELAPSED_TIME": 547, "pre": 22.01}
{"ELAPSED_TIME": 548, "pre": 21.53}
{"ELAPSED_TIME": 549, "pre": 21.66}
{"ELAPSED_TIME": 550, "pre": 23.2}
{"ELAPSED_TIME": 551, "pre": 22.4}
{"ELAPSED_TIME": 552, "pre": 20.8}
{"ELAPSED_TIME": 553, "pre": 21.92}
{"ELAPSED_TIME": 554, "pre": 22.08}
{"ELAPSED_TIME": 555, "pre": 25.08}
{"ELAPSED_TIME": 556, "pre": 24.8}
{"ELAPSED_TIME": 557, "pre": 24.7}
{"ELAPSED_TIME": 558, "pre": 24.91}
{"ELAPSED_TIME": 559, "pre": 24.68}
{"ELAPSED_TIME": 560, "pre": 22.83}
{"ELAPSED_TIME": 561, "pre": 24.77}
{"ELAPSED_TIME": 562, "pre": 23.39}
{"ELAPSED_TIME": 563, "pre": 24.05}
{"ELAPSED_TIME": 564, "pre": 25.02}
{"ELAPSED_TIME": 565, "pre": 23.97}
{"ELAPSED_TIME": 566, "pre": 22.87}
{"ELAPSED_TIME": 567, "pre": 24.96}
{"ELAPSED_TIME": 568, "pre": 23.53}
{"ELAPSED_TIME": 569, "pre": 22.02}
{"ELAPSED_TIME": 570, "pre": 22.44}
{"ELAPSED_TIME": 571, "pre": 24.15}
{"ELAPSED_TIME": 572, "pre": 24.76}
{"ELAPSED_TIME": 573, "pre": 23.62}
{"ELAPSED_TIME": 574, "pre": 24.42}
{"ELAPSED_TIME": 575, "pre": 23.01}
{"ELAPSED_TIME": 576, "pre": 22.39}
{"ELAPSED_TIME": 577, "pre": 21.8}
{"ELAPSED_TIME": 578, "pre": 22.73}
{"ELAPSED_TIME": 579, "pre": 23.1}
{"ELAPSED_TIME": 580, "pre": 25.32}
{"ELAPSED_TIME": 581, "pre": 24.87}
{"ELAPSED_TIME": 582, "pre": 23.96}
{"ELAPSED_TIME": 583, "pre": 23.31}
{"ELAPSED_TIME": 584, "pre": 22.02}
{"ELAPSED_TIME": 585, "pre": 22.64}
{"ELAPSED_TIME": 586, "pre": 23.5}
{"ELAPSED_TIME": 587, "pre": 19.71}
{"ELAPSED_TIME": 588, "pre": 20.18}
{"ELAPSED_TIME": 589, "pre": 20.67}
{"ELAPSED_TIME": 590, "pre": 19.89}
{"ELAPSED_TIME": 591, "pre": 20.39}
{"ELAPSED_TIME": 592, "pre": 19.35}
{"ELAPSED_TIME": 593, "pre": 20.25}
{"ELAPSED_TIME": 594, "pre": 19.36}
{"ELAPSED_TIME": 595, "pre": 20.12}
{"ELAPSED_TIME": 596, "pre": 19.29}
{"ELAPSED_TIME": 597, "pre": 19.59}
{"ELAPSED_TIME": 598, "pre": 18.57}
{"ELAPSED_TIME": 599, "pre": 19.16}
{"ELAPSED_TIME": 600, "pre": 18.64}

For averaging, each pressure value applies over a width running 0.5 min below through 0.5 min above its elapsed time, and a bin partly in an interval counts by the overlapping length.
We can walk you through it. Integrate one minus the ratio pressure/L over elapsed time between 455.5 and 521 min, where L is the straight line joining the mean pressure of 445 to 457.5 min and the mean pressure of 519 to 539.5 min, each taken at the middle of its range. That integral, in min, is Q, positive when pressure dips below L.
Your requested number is 9.3 min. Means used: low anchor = 38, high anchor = 22.5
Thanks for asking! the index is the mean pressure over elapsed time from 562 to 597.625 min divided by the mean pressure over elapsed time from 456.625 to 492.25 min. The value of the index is 0.8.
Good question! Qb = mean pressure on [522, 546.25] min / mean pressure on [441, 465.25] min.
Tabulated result 0.62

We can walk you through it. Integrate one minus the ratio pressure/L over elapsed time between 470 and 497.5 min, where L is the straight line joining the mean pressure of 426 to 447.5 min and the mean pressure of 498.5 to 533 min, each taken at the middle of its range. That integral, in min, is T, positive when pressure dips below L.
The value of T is 2.9 min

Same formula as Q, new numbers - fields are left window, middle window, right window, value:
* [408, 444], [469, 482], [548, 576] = 0.2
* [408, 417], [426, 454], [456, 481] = -4.1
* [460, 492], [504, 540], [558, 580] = 3.3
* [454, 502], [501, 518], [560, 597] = 1.3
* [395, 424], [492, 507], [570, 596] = 1.6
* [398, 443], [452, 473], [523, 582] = -3.5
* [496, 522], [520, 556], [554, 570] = 2.2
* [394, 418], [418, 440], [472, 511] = -3.5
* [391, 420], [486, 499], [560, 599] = 1.9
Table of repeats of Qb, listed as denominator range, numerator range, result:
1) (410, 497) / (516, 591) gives 0.74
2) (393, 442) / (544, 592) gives 0.74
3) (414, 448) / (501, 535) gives 0.71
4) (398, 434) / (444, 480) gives 1.09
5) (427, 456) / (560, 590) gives 0.65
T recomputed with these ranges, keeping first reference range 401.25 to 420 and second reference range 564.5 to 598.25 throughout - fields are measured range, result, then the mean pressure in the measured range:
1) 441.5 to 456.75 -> -5.0 min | 37.5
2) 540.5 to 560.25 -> 0.8 min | 22.6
